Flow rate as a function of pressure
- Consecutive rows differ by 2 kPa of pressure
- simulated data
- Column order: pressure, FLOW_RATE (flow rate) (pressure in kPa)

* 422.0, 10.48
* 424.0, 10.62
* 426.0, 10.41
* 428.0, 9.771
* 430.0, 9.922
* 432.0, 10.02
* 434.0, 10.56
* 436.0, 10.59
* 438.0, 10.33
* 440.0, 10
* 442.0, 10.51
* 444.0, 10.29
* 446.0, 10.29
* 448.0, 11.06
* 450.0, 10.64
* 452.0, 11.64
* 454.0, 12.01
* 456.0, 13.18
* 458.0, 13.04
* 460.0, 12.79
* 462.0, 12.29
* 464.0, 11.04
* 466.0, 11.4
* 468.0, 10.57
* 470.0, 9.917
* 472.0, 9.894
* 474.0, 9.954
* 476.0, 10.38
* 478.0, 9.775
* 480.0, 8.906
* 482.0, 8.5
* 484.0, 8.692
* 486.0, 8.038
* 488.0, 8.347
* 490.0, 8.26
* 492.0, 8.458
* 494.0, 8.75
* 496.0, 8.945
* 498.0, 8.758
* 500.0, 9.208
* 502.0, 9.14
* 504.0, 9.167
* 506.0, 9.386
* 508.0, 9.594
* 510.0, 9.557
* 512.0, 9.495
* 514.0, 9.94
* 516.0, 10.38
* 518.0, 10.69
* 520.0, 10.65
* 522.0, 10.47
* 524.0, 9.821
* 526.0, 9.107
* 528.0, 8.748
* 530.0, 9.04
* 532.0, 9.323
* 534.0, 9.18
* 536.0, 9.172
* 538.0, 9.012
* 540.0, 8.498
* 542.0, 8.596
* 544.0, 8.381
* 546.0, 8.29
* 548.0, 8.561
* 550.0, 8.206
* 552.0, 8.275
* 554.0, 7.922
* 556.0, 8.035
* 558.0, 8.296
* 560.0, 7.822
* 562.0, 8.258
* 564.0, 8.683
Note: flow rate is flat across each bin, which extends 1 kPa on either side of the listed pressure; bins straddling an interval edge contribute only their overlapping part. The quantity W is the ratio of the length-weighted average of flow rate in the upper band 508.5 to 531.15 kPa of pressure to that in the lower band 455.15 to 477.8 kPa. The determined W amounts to 0.87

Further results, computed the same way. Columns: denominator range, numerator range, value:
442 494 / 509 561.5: 0.87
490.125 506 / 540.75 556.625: 0.93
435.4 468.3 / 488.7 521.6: 0.83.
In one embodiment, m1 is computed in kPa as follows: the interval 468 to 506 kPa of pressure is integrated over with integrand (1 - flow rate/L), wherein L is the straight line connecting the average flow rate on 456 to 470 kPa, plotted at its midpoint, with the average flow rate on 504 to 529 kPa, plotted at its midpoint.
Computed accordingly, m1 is 6.3 kPa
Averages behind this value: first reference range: 11.8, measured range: 9.11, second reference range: 9.79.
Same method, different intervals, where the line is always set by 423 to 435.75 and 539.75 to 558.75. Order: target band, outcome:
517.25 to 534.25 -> -1.9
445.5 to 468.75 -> -4.6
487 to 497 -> 0.7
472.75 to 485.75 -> 0.2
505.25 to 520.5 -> -1.8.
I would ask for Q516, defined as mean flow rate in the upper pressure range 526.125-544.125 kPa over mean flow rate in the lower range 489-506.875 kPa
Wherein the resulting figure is 1.0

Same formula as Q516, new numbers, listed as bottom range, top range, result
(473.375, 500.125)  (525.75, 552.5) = 0.98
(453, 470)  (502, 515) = 0.80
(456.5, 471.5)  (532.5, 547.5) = 0.76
